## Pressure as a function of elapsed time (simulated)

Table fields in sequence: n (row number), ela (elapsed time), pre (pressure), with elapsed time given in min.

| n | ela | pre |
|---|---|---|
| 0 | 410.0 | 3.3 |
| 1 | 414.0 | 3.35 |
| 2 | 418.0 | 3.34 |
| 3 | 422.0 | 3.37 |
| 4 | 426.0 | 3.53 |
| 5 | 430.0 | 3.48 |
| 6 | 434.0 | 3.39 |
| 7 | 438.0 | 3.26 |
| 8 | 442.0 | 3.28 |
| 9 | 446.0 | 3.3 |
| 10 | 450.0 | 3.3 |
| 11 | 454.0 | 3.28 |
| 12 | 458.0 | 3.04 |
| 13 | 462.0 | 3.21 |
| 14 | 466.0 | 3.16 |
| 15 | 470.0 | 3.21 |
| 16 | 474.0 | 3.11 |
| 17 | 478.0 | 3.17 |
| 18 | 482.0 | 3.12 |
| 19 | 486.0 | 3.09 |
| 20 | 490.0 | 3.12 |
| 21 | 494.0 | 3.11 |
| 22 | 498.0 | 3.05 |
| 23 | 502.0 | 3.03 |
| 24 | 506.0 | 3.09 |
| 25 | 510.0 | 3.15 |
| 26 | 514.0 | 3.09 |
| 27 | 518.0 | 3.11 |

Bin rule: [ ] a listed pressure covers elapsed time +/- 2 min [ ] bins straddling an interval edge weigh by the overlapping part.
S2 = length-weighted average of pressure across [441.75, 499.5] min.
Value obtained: 3.17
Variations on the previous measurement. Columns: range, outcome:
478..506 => 3.09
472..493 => 3.12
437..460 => 3.24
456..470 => 3.15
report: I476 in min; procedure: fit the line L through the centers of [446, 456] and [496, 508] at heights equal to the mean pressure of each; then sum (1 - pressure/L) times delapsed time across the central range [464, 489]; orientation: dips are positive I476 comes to 0.2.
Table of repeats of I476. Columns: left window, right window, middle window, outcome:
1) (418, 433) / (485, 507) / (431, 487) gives 0.9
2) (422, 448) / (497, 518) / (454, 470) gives 0.5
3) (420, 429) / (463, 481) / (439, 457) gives 0.2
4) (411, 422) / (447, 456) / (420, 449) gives -0.5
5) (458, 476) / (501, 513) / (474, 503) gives 0.2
